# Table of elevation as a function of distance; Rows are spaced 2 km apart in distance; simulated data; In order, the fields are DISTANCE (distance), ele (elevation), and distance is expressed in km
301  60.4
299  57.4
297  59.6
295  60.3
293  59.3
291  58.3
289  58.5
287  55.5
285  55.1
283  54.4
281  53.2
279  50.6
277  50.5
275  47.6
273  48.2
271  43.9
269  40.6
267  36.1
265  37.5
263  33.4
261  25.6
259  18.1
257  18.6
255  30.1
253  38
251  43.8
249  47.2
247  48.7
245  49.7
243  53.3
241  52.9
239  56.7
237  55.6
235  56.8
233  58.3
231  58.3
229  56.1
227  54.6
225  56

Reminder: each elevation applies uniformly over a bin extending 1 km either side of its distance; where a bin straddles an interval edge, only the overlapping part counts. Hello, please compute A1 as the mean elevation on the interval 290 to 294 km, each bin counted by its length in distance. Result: 58.8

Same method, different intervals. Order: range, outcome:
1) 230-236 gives 57.8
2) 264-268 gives 36.8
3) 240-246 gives 52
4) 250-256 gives 37.3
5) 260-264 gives 29.5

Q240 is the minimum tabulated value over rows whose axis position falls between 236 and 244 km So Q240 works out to 52.9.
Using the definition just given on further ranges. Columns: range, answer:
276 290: 50.5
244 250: 47.2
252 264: 18.1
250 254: 38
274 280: 47.6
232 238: 55.6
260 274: 25.6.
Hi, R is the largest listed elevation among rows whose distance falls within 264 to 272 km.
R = 43.9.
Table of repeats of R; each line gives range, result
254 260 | 30.1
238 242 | 56.7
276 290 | 58.5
